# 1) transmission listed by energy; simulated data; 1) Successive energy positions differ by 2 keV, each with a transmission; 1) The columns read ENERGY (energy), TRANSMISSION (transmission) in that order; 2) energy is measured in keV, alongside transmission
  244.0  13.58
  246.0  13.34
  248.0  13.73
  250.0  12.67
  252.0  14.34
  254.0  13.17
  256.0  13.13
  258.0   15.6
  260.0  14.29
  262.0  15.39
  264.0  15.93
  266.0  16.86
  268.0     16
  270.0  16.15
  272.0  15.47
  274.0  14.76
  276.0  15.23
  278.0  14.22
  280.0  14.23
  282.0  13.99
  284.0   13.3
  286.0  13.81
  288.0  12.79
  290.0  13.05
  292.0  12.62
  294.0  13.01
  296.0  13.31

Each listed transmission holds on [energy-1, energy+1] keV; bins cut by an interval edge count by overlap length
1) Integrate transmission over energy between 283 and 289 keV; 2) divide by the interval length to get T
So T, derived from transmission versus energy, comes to 13.3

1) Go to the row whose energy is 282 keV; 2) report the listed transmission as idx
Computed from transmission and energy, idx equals 13.99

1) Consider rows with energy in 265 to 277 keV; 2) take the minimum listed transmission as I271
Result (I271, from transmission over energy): 14.76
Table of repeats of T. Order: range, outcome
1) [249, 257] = 13.3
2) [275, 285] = 14.2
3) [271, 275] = 15.1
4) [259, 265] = 15.2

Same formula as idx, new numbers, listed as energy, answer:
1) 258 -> 15.6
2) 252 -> 14.34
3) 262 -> 15.39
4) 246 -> 13.34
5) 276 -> 15.23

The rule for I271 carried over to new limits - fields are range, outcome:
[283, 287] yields 13.3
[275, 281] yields 14.22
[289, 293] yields 12.62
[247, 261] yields 12.67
